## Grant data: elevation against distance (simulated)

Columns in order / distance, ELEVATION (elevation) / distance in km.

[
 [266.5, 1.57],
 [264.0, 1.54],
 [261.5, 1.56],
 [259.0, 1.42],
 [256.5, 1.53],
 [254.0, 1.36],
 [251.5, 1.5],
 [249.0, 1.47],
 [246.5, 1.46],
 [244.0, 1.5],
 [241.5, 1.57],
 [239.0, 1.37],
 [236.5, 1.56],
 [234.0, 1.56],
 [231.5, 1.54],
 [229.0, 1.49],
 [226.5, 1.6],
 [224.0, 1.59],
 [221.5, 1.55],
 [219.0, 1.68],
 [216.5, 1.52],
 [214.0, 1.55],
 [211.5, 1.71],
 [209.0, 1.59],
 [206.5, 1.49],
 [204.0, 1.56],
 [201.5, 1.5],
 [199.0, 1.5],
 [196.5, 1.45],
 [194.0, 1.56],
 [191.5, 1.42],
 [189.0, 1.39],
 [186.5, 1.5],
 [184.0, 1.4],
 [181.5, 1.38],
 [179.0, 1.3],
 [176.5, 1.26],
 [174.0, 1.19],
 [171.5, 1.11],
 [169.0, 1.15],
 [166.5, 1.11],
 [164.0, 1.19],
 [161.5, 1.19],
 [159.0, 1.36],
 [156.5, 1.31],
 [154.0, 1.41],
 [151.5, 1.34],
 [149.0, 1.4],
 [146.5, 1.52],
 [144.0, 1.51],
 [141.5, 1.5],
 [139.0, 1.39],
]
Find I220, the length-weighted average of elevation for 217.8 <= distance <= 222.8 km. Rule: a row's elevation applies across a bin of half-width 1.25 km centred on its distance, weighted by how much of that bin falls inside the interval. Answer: 1.61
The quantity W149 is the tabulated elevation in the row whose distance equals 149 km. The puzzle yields 1.4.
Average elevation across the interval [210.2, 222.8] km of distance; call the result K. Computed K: 1.6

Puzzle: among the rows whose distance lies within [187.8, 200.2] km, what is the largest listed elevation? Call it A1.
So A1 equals 1.56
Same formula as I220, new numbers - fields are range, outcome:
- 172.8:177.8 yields 1.23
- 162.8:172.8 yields 1.14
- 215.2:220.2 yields 1.6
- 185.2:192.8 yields 1.44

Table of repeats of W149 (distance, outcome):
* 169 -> 1.15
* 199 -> 1.5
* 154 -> 1.41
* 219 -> 1.68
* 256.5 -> 1.53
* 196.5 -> 1.45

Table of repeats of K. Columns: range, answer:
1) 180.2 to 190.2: 1.42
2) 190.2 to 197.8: 1.48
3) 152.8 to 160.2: 1.36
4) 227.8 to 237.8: 1.54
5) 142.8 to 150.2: 1.48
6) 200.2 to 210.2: 1.53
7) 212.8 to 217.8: 1.54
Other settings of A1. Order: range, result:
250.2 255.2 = 1.5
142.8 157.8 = 1.52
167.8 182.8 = 1.38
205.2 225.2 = 1.71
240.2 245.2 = 1.57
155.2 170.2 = 1.36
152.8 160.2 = 1.41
